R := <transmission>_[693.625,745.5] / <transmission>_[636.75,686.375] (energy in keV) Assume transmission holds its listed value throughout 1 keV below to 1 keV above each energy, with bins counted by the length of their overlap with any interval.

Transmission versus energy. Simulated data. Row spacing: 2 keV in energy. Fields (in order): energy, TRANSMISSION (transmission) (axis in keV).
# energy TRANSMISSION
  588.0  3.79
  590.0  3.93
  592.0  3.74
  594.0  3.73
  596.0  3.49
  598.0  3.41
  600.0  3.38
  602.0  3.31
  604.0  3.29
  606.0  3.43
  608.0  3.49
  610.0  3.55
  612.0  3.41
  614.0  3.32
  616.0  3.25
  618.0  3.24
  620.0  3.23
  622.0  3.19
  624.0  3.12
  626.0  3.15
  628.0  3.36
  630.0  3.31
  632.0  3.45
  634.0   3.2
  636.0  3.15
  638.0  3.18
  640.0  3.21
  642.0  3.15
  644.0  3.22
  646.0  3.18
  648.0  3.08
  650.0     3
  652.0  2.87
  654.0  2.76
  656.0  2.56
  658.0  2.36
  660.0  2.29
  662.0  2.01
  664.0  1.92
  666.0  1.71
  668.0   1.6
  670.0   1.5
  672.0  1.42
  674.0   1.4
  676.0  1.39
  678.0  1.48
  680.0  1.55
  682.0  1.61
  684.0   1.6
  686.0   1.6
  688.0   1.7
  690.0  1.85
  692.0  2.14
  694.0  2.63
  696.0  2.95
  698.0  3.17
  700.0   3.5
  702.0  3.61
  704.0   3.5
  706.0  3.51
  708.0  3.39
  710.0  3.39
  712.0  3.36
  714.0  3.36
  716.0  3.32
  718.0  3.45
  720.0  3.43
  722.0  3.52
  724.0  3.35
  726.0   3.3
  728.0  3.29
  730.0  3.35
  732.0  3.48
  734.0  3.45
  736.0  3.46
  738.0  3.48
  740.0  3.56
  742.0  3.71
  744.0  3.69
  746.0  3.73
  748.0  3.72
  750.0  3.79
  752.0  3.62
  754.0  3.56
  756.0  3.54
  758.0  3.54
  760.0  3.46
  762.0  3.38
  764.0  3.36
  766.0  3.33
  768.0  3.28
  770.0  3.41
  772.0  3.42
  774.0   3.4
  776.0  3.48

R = 1.52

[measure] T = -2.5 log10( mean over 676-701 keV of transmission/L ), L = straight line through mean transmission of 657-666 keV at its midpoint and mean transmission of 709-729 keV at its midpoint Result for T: 0.28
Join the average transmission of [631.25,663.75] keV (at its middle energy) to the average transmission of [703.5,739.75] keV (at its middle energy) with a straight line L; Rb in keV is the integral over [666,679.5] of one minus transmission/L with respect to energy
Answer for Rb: 7.0 keV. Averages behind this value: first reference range 2.89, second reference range 3.41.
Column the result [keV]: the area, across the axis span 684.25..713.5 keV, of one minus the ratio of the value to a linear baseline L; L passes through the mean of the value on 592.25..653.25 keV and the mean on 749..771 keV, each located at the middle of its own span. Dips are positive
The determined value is 4.7 keV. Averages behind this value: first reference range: 3.28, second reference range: 3.48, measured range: 2.85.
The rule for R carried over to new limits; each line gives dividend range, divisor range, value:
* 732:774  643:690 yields 1.70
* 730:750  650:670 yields 1.61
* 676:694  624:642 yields 0.53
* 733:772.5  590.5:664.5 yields 1.12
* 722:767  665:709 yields 1.58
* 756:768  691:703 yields 1.14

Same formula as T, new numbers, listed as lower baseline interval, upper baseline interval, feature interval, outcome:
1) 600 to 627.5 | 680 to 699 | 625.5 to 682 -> 0.10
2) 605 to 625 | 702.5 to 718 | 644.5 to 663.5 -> 0.25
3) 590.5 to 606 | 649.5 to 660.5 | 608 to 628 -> -0.03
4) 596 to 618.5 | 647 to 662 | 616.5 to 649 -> -0.08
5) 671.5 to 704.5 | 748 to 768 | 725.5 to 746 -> -0.14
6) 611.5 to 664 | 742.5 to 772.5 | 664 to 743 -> 0.21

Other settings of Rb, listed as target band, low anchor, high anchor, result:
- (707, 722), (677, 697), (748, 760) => -4.6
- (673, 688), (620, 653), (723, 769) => 8.1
